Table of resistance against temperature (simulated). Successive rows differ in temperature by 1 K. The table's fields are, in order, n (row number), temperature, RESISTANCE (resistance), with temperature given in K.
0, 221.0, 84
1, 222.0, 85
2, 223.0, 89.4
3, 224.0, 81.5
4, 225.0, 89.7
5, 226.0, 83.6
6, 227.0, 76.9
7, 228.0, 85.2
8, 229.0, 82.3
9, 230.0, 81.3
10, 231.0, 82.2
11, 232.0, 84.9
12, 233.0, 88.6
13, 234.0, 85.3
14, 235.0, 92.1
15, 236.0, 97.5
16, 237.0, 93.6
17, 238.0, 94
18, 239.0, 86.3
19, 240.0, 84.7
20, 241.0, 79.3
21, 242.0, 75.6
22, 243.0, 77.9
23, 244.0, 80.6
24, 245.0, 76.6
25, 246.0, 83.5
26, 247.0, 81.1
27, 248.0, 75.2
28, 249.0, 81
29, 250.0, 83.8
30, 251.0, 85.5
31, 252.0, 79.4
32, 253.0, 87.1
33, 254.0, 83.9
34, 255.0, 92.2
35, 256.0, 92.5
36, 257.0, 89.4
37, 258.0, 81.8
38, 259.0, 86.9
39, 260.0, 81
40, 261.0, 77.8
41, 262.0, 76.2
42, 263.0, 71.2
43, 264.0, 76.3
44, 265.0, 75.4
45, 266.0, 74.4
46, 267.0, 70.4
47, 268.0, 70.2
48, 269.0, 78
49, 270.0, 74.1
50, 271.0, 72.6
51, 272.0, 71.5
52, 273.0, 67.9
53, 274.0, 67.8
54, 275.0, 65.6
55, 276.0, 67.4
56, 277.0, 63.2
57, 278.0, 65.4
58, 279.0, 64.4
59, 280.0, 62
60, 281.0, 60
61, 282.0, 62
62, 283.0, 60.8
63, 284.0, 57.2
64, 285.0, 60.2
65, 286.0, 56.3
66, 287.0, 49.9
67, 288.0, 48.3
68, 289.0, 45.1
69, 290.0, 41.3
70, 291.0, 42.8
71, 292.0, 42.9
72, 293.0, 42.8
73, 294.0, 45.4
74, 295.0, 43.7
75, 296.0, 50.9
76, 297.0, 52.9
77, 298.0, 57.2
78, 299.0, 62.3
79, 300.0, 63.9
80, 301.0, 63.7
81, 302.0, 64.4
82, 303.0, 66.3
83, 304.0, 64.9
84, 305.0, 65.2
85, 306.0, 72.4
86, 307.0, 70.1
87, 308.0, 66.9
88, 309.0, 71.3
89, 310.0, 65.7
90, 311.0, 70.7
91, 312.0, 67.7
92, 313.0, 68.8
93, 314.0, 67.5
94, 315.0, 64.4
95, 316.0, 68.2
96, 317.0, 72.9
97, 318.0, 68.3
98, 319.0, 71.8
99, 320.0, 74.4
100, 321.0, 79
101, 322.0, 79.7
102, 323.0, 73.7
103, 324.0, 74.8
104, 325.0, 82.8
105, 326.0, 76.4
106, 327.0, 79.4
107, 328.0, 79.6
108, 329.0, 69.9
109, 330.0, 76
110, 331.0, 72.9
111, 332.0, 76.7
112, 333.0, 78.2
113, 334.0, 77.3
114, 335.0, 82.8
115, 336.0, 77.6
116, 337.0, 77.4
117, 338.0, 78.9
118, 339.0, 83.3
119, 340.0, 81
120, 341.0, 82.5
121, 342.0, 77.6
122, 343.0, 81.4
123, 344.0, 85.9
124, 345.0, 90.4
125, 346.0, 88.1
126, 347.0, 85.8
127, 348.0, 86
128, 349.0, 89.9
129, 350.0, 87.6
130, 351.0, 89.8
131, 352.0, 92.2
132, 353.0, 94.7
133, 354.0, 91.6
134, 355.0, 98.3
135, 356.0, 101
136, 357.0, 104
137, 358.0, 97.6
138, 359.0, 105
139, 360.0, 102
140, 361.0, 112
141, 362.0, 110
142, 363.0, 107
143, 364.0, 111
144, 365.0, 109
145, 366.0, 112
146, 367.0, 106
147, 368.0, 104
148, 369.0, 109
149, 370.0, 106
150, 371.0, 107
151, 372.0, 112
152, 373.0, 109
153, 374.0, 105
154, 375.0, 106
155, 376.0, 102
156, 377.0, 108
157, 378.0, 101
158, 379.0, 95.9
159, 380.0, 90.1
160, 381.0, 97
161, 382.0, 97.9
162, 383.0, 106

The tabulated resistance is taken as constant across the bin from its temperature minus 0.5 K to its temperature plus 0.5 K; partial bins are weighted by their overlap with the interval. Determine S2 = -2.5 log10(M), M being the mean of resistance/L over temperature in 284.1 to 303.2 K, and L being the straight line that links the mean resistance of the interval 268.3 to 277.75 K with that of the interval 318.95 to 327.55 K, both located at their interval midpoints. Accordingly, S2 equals 0.35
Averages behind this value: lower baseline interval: 69.7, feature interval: 52.5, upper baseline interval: 77.2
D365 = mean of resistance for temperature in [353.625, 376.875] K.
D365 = 106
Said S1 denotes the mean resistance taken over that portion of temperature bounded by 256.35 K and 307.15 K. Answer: 64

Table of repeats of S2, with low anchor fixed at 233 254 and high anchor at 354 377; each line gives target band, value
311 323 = 0.34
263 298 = 0.44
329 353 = 0.22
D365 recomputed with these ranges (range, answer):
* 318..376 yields 90.4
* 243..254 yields 81.3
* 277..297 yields 53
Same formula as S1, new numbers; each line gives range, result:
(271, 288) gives 62.5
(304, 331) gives 72.1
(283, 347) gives 68.2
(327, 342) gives 78.2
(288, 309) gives 56.4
